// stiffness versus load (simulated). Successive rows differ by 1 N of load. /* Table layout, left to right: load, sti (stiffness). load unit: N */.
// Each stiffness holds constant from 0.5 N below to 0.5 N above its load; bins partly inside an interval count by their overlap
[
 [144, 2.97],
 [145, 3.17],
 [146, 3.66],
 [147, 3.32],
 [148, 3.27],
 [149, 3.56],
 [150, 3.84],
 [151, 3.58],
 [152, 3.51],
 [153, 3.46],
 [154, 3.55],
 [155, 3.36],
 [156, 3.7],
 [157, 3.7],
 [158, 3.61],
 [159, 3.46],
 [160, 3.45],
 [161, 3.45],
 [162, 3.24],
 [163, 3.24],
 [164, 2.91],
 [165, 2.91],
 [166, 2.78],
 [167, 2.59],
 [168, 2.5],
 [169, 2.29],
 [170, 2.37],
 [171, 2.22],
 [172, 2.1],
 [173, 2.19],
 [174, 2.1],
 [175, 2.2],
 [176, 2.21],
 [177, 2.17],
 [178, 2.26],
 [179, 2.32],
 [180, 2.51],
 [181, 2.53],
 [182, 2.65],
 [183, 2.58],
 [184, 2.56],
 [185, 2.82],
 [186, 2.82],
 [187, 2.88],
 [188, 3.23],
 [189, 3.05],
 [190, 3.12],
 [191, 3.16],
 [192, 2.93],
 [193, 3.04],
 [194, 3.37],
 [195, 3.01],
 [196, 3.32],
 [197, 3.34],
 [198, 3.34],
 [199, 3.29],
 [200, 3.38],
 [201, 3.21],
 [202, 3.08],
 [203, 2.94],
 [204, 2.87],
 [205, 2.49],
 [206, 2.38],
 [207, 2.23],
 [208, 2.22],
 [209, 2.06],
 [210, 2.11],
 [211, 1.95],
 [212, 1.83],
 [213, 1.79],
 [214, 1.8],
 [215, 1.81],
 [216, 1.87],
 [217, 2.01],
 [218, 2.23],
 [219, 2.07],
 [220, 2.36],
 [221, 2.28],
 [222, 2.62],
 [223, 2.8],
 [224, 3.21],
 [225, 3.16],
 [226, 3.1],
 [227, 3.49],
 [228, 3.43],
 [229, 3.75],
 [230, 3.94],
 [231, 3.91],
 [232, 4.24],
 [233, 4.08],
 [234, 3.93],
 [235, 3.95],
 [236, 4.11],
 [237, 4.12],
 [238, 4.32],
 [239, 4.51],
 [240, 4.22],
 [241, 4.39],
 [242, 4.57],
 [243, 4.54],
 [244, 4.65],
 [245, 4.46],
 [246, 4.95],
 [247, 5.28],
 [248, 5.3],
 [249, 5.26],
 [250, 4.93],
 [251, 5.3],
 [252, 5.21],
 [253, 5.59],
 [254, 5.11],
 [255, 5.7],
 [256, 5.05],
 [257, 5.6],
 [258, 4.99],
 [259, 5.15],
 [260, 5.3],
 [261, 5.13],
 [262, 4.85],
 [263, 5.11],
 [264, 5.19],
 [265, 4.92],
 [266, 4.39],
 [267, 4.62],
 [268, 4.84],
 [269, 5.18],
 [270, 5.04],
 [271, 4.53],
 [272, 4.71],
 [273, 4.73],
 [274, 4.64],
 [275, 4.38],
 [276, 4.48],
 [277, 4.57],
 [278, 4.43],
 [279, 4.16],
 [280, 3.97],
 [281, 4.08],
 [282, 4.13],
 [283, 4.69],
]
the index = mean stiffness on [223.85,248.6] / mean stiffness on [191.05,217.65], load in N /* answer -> 1.59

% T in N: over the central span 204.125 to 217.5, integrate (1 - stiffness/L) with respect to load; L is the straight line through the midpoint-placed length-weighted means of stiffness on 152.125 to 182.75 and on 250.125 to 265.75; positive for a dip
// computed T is 6.4 N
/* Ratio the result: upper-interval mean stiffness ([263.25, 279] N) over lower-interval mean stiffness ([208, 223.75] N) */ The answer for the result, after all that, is 2.2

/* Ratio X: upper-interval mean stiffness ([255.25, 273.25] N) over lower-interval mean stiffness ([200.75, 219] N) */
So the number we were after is 2.21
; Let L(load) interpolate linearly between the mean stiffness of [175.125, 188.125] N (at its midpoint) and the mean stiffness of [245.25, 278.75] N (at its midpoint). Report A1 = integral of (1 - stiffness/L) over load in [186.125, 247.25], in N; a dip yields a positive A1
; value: 6.8 N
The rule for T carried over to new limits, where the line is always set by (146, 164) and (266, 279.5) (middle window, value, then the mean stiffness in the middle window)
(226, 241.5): 0.93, 4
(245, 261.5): -2.89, 5.22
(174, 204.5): 7.67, 2.86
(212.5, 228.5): 6.30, 2.5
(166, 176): 3.65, 2.31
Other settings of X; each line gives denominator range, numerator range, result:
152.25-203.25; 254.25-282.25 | 1.64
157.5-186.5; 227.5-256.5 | 1.72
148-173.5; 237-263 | 1.60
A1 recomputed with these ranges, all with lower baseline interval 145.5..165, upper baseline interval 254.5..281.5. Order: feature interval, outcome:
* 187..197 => 1.95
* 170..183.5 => 5.09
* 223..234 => 1.85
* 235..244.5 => 0.23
